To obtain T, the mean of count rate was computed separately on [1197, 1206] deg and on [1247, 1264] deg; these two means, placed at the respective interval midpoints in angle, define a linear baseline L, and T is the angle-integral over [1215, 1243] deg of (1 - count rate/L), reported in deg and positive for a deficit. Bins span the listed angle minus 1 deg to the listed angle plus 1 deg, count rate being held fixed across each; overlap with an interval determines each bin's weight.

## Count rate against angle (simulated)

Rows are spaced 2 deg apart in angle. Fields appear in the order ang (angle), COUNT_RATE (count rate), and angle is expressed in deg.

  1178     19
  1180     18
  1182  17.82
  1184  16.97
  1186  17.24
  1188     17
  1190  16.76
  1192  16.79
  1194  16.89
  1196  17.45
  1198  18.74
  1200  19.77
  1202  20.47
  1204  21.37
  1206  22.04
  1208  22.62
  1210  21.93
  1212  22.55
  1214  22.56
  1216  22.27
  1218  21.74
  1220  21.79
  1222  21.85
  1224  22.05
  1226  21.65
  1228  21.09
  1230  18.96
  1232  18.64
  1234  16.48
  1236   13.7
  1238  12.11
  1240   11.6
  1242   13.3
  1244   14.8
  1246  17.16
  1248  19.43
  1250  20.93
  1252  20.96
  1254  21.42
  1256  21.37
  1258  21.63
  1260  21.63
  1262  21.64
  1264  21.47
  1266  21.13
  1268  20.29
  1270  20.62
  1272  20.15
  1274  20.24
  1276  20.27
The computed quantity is 3.16 deg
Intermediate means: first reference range 20.3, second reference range 21.1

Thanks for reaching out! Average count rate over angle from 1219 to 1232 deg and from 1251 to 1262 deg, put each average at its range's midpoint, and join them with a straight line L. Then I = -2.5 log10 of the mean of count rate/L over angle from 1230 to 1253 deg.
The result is 0.28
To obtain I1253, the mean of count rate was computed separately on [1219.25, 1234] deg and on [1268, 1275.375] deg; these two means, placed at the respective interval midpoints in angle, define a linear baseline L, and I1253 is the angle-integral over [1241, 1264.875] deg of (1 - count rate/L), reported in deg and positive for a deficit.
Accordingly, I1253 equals 0.9 deg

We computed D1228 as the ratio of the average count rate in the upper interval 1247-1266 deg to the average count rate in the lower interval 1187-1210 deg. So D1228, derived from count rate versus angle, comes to 1.10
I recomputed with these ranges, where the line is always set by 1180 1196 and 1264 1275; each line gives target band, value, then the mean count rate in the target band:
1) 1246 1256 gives -0.03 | 20.4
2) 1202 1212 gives -0.22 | 21.9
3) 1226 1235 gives -0.01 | 19.1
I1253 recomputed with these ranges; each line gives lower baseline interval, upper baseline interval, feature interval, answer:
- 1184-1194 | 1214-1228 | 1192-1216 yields -1.5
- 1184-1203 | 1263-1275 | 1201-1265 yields -1.7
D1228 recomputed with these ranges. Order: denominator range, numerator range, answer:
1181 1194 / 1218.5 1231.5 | 1.24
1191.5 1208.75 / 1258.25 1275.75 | 1.07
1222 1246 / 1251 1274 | 1.24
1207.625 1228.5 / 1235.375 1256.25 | 0.77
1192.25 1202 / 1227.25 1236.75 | 0.97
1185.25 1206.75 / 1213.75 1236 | 1.10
